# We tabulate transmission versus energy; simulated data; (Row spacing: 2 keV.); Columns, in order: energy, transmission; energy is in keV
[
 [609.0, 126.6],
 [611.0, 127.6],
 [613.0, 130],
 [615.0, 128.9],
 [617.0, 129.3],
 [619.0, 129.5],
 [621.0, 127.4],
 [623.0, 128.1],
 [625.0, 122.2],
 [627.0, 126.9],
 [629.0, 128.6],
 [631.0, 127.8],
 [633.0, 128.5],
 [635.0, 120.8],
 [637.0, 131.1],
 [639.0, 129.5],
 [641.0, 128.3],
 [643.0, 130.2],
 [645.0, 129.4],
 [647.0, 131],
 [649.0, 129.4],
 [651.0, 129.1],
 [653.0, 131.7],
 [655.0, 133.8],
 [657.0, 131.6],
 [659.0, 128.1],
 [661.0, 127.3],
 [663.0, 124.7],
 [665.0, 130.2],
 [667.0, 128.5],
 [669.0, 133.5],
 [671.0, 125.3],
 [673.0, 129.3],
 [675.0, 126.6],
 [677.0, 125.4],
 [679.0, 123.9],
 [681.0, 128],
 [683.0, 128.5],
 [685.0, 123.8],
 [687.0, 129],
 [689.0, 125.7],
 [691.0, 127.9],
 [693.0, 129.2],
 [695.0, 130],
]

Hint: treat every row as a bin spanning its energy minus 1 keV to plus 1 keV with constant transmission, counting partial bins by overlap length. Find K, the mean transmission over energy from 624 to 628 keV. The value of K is 125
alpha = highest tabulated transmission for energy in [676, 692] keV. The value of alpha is 129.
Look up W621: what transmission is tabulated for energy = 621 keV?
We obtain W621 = 127.4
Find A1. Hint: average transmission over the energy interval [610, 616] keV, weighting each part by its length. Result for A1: 129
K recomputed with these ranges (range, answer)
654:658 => 133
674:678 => 126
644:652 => 130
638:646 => 129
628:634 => 128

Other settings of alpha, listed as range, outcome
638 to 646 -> 130.2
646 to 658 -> 133.8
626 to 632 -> 128.6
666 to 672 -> 133.5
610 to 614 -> 130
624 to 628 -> 126.9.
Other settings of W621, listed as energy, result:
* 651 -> 129.1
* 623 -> 128.1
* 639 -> 129.5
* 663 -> 124.7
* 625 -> 122.2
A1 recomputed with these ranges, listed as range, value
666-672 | 129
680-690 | 127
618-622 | 128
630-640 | 128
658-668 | 128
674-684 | 126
